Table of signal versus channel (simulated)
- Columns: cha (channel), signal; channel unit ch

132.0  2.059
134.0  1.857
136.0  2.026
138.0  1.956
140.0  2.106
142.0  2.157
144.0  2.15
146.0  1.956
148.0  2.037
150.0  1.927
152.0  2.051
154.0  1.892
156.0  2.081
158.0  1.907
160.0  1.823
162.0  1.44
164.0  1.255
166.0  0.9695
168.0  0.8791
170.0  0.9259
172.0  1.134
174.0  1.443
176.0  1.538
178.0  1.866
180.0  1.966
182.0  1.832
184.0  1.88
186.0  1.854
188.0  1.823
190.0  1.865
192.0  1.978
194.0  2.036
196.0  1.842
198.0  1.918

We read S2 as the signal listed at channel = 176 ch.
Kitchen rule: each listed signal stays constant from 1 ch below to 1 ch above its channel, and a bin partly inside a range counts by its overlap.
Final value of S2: 1.538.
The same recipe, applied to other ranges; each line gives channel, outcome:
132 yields 2.059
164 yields 1.255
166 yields 0.9695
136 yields 2.026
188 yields 1.823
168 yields 0.8791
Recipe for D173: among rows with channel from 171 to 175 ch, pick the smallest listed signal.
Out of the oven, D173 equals 1.134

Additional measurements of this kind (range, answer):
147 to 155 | 1.892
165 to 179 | 0.8791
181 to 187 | 1.832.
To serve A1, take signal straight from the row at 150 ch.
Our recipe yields 1.927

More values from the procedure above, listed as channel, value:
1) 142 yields 2.157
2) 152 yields 2.051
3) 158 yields 1.907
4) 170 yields 0.9259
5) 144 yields 2.15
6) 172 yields 1.134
